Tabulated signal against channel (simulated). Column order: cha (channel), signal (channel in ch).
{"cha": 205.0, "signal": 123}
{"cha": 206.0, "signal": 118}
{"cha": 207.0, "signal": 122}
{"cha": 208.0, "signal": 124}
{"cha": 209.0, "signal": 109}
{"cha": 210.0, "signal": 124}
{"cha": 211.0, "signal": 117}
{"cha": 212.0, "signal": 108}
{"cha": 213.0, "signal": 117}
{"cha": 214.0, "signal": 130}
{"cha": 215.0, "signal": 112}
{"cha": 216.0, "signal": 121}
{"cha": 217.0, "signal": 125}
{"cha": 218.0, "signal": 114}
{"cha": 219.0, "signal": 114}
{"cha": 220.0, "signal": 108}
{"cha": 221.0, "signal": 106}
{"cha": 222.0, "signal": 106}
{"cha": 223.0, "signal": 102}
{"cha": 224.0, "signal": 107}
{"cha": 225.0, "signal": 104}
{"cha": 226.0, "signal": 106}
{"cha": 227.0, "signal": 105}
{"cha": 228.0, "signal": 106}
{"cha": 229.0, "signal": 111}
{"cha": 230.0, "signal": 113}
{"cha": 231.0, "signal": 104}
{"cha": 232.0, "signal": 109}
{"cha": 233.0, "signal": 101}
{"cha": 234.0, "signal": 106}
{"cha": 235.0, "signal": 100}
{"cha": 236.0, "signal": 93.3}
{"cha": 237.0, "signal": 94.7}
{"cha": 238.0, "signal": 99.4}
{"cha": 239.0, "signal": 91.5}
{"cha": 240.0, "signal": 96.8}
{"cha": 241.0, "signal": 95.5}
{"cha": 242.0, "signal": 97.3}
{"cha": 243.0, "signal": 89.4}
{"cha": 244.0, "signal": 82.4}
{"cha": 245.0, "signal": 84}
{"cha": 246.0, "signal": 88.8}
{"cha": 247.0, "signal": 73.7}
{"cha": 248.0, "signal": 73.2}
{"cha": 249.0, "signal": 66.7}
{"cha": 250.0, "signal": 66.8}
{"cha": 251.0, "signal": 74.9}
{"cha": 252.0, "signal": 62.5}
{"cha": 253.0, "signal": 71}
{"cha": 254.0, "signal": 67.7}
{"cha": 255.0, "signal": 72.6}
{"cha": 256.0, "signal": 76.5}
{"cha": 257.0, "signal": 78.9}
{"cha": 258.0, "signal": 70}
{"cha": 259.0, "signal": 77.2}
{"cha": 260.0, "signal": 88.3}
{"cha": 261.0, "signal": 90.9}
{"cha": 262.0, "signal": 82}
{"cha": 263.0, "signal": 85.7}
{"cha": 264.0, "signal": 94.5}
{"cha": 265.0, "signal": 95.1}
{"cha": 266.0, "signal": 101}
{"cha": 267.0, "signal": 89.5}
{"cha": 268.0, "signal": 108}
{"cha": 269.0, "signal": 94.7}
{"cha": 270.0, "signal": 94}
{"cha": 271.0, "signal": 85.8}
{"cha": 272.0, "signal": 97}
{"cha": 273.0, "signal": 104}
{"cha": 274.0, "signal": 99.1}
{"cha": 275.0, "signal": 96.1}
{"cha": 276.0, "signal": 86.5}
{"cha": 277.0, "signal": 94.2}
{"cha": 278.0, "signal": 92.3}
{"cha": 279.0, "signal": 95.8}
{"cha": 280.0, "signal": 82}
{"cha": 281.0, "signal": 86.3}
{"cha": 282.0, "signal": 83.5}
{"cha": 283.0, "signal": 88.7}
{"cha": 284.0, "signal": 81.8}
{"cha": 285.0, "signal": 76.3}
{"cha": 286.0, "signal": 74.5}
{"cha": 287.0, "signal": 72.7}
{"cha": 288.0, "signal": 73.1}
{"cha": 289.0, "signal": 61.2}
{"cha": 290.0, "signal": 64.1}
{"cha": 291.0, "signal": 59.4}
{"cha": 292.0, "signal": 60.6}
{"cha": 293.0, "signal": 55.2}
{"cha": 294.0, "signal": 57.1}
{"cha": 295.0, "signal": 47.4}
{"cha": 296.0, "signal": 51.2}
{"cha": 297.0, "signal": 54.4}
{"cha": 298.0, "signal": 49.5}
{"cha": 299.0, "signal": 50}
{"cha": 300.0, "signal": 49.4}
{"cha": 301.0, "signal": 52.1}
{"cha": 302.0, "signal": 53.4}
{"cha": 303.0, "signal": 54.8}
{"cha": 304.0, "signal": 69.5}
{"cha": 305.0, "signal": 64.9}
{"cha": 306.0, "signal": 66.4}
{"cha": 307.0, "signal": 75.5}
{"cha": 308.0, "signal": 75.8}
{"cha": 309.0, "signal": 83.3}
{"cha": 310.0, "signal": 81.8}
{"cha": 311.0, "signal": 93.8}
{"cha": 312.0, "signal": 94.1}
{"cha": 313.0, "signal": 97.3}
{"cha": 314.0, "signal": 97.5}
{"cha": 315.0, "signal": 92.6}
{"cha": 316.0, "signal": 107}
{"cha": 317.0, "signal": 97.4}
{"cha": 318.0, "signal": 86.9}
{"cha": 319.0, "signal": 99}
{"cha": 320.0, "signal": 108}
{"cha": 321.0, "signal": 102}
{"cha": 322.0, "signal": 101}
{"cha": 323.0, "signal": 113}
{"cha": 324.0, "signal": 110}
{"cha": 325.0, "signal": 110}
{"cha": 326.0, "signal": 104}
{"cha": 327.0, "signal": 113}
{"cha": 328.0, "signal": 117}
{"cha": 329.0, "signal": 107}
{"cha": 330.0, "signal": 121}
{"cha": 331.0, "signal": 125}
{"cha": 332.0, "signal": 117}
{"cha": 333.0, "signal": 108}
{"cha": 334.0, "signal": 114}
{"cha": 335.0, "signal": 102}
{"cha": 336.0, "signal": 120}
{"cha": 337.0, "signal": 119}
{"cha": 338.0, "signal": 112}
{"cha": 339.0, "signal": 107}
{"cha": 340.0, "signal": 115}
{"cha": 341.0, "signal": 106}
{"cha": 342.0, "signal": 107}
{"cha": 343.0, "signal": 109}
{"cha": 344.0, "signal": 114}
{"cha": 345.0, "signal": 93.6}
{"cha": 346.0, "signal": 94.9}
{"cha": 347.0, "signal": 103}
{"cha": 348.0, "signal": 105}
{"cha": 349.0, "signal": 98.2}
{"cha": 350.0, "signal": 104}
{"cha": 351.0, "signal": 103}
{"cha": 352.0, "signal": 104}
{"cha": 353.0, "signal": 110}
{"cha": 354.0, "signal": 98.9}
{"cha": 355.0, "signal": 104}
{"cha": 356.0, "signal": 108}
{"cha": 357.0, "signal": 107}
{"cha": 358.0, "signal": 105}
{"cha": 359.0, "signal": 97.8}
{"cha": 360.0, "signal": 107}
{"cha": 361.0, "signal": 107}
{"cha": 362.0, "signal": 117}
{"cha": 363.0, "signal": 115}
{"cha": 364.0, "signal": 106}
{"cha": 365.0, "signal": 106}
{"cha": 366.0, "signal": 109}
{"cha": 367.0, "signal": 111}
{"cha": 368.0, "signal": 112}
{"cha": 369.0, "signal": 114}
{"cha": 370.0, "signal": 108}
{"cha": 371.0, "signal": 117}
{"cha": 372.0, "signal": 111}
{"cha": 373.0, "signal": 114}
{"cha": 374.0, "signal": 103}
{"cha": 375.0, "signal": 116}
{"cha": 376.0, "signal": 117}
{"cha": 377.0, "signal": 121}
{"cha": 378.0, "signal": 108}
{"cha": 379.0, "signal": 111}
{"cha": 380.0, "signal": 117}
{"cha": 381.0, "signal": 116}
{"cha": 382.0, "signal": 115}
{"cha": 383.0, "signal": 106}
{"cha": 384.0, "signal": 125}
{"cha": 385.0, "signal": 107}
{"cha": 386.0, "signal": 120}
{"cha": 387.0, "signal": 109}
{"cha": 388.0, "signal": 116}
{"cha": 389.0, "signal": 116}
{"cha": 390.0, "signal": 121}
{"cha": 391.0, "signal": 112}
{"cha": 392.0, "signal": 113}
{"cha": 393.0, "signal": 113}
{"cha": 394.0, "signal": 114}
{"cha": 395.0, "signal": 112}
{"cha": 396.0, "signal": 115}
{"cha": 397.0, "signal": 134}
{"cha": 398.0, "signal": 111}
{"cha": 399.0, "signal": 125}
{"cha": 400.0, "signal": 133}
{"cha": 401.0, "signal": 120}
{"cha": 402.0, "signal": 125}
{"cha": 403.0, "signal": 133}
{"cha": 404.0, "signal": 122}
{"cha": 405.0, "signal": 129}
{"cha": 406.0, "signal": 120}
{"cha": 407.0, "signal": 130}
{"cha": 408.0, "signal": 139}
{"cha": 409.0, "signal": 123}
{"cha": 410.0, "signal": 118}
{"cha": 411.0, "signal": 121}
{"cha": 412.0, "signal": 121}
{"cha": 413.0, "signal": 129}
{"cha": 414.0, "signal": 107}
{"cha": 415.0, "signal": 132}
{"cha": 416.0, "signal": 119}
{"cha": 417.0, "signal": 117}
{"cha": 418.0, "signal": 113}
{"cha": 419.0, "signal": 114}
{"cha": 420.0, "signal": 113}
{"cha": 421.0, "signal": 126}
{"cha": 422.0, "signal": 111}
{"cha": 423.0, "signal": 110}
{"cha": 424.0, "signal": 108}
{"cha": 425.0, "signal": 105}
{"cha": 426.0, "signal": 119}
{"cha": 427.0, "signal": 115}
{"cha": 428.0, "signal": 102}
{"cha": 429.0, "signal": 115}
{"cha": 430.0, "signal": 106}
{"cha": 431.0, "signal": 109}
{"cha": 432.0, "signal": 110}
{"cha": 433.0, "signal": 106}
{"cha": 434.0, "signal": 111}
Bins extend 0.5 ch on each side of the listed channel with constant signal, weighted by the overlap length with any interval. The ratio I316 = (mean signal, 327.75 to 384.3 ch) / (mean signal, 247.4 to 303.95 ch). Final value 1.44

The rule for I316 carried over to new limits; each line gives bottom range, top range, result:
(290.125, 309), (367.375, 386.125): 1.92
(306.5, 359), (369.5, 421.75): 1.14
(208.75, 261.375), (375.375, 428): 1.23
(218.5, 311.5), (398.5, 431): 1.43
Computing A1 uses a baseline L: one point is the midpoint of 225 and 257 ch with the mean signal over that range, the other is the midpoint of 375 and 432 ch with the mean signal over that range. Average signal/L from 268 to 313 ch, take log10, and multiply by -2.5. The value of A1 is 0.29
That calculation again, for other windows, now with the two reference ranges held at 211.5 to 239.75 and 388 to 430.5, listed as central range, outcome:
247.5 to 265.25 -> 0.38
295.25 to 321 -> 0.42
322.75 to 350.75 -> 0.05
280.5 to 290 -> 0.40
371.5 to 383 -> 0.03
